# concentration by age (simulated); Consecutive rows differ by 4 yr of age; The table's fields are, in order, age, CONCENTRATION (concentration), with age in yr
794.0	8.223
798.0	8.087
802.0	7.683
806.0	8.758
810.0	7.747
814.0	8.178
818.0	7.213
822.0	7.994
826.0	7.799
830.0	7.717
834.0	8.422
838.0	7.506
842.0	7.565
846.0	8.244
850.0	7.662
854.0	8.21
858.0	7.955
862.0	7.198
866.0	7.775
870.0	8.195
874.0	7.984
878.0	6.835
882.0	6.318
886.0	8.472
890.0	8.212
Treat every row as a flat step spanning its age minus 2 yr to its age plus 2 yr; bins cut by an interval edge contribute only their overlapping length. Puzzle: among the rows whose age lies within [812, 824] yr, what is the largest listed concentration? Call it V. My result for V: 8.178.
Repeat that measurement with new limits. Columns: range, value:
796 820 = 8.758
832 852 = 8.422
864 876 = 8.195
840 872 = 8.244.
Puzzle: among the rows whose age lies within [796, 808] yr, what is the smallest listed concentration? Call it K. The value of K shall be 7.683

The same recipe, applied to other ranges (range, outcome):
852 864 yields 7.198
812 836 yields 7.213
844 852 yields 7.662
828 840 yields 7.506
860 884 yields 6.318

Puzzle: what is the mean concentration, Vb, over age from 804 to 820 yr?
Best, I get 7.97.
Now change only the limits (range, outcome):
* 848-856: 7.94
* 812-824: 7.8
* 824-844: 7.8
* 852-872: 7.87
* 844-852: 7.95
